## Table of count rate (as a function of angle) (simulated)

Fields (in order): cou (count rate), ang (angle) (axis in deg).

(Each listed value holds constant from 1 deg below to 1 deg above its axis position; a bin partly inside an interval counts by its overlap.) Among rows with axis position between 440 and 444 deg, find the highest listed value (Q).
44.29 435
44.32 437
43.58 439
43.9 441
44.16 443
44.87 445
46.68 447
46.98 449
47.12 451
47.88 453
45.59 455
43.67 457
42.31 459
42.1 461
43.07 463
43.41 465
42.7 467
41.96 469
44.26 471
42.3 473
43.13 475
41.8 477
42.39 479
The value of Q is 44.16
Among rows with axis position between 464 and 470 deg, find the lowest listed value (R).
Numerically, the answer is 41.96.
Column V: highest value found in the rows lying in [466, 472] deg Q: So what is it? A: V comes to 44.26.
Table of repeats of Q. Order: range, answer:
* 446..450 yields 46.98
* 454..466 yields 45.59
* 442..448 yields 46.68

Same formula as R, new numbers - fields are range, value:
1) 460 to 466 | 42.1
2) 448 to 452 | 46.98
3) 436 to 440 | 43.58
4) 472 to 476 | 42.3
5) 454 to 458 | 43.67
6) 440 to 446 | 43.9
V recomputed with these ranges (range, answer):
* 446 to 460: 47.88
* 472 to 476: 43.13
